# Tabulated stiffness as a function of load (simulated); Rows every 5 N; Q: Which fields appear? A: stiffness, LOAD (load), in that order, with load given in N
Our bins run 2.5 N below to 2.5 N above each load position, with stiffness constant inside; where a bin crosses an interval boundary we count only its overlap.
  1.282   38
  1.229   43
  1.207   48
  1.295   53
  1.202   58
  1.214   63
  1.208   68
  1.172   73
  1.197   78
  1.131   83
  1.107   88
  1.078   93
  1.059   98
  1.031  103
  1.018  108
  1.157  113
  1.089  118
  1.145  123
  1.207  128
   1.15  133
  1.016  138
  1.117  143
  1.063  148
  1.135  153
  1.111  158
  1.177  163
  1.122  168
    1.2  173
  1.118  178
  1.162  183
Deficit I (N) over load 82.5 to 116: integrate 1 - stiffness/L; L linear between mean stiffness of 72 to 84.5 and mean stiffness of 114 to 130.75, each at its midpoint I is 2.3 N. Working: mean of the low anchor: 1.17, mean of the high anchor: 1.15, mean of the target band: 1.08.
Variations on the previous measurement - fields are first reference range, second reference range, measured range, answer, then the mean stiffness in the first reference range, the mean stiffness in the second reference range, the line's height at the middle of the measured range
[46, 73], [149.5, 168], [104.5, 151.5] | 2.2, 1.22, 1.13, 1.16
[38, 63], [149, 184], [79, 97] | 1.4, 1.24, 1.14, 1.21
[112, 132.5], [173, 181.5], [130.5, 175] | 1.1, 1.15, 1.15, 1.15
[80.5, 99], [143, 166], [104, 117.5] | 0.3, 1.1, 1.12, 1.1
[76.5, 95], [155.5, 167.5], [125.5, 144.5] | 0.2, 1.13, 1.14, 1.14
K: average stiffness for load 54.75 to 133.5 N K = 1.14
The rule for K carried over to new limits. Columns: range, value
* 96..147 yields 1.1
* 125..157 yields 1.11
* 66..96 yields 1.15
